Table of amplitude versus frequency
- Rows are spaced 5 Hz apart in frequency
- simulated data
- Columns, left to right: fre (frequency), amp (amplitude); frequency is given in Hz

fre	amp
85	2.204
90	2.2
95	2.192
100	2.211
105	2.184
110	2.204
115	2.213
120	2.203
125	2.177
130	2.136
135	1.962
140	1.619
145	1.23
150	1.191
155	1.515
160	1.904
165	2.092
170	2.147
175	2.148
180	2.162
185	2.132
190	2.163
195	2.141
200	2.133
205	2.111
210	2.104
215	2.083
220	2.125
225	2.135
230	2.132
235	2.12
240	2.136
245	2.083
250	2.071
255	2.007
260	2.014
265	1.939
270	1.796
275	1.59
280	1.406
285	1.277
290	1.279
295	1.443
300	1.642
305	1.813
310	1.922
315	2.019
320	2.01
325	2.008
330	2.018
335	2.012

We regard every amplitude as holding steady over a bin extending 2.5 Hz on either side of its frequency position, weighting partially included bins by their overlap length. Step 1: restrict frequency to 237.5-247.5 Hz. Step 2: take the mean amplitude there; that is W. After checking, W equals 2.11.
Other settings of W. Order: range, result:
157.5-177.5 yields 2.07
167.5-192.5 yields 2.15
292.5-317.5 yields 1.77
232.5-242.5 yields 2.13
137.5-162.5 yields 1.49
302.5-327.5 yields 1.95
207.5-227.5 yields 2.11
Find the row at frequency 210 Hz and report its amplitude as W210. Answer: 2.104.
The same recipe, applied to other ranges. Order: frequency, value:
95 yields 2.192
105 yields 2.184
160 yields 1.904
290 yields 1.279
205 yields 2.111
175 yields 2.148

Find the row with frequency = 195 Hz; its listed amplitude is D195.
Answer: 2.141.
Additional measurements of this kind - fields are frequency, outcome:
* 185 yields 2.132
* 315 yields 2.019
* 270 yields 1.796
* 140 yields 1.619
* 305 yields 1.813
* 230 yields 2.132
